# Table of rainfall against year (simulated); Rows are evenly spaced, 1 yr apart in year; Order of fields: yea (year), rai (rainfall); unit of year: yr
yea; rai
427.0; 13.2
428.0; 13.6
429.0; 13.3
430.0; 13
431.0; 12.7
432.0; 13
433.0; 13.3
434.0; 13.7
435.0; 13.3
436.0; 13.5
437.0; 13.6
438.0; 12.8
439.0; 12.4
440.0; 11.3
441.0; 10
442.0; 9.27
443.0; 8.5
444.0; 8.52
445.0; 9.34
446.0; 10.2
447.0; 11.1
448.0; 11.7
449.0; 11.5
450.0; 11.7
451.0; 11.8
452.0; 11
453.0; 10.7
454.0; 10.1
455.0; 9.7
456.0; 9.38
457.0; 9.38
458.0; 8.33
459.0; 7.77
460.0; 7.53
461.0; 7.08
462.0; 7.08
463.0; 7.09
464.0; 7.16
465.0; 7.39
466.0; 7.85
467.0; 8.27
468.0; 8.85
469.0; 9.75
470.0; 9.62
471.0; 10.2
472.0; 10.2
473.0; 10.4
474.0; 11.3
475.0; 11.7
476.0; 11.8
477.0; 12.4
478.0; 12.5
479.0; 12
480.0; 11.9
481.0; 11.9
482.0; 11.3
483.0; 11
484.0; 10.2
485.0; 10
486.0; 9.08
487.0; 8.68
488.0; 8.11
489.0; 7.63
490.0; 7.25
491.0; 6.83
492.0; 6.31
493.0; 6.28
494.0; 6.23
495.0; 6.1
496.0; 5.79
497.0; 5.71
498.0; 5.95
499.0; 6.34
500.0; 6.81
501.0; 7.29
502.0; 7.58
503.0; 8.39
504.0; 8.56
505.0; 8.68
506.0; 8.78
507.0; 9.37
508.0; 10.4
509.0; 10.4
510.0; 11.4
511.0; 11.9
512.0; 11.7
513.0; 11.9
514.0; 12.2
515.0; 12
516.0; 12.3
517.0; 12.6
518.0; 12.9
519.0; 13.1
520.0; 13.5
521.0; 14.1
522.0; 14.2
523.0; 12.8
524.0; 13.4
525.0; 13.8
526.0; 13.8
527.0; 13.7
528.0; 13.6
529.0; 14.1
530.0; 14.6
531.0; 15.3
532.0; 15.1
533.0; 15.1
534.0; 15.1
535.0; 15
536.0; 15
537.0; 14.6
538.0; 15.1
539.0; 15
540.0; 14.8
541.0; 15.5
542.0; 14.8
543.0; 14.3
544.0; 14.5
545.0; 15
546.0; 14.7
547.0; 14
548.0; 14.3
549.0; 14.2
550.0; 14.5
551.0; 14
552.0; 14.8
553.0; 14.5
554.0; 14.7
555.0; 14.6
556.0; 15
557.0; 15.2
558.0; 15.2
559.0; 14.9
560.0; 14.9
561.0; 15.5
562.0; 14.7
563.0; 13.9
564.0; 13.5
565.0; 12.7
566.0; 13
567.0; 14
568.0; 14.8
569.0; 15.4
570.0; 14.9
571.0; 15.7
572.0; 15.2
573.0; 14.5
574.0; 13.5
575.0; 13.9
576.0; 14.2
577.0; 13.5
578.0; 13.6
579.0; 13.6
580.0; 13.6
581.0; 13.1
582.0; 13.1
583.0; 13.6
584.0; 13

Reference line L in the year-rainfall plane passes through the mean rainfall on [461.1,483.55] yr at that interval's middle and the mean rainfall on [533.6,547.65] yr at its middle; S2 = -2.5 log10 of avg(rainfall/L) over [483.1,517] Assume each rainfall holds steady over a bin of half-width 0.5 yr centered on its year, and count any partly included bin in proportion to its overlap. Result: 0.34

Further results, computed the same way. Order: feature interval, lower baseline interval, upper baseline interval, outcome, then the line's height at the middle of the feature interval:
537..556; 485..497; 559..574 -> -0.17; 12.5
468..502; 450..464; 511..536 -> 0.19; 10.9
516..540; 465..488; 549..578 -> -0.11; 12.8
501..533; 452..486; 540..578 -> 0.02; 12.3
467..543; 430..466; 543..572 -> 0.14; 12.5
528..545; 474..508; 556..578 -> -0.22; 12.2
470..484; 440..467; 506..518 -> -0.12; 10.1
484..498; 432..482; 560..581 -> 0.50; 11.5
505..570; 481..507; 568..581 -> -0.22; 11.3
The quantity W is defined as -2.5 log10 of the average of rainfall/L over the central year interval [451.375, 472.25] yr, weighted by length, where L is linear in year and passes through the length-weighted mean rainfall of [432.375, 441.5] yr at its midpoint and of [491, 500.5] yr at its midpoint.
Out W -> 0.13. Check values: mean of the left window 12.7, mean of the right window 6.2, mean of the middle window 8.78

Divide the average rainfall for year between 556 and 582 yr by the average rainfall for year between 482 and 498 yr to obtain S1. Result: 1.8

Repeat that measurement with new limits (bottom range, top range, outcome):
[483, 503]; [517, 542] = 1.93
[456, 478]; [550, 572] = 1.59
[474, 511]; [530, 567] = 1.63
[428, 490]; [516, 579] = 1.38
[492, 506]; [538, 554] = 2.10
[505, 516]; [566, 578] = 1.31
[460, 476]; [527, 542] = 1.65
